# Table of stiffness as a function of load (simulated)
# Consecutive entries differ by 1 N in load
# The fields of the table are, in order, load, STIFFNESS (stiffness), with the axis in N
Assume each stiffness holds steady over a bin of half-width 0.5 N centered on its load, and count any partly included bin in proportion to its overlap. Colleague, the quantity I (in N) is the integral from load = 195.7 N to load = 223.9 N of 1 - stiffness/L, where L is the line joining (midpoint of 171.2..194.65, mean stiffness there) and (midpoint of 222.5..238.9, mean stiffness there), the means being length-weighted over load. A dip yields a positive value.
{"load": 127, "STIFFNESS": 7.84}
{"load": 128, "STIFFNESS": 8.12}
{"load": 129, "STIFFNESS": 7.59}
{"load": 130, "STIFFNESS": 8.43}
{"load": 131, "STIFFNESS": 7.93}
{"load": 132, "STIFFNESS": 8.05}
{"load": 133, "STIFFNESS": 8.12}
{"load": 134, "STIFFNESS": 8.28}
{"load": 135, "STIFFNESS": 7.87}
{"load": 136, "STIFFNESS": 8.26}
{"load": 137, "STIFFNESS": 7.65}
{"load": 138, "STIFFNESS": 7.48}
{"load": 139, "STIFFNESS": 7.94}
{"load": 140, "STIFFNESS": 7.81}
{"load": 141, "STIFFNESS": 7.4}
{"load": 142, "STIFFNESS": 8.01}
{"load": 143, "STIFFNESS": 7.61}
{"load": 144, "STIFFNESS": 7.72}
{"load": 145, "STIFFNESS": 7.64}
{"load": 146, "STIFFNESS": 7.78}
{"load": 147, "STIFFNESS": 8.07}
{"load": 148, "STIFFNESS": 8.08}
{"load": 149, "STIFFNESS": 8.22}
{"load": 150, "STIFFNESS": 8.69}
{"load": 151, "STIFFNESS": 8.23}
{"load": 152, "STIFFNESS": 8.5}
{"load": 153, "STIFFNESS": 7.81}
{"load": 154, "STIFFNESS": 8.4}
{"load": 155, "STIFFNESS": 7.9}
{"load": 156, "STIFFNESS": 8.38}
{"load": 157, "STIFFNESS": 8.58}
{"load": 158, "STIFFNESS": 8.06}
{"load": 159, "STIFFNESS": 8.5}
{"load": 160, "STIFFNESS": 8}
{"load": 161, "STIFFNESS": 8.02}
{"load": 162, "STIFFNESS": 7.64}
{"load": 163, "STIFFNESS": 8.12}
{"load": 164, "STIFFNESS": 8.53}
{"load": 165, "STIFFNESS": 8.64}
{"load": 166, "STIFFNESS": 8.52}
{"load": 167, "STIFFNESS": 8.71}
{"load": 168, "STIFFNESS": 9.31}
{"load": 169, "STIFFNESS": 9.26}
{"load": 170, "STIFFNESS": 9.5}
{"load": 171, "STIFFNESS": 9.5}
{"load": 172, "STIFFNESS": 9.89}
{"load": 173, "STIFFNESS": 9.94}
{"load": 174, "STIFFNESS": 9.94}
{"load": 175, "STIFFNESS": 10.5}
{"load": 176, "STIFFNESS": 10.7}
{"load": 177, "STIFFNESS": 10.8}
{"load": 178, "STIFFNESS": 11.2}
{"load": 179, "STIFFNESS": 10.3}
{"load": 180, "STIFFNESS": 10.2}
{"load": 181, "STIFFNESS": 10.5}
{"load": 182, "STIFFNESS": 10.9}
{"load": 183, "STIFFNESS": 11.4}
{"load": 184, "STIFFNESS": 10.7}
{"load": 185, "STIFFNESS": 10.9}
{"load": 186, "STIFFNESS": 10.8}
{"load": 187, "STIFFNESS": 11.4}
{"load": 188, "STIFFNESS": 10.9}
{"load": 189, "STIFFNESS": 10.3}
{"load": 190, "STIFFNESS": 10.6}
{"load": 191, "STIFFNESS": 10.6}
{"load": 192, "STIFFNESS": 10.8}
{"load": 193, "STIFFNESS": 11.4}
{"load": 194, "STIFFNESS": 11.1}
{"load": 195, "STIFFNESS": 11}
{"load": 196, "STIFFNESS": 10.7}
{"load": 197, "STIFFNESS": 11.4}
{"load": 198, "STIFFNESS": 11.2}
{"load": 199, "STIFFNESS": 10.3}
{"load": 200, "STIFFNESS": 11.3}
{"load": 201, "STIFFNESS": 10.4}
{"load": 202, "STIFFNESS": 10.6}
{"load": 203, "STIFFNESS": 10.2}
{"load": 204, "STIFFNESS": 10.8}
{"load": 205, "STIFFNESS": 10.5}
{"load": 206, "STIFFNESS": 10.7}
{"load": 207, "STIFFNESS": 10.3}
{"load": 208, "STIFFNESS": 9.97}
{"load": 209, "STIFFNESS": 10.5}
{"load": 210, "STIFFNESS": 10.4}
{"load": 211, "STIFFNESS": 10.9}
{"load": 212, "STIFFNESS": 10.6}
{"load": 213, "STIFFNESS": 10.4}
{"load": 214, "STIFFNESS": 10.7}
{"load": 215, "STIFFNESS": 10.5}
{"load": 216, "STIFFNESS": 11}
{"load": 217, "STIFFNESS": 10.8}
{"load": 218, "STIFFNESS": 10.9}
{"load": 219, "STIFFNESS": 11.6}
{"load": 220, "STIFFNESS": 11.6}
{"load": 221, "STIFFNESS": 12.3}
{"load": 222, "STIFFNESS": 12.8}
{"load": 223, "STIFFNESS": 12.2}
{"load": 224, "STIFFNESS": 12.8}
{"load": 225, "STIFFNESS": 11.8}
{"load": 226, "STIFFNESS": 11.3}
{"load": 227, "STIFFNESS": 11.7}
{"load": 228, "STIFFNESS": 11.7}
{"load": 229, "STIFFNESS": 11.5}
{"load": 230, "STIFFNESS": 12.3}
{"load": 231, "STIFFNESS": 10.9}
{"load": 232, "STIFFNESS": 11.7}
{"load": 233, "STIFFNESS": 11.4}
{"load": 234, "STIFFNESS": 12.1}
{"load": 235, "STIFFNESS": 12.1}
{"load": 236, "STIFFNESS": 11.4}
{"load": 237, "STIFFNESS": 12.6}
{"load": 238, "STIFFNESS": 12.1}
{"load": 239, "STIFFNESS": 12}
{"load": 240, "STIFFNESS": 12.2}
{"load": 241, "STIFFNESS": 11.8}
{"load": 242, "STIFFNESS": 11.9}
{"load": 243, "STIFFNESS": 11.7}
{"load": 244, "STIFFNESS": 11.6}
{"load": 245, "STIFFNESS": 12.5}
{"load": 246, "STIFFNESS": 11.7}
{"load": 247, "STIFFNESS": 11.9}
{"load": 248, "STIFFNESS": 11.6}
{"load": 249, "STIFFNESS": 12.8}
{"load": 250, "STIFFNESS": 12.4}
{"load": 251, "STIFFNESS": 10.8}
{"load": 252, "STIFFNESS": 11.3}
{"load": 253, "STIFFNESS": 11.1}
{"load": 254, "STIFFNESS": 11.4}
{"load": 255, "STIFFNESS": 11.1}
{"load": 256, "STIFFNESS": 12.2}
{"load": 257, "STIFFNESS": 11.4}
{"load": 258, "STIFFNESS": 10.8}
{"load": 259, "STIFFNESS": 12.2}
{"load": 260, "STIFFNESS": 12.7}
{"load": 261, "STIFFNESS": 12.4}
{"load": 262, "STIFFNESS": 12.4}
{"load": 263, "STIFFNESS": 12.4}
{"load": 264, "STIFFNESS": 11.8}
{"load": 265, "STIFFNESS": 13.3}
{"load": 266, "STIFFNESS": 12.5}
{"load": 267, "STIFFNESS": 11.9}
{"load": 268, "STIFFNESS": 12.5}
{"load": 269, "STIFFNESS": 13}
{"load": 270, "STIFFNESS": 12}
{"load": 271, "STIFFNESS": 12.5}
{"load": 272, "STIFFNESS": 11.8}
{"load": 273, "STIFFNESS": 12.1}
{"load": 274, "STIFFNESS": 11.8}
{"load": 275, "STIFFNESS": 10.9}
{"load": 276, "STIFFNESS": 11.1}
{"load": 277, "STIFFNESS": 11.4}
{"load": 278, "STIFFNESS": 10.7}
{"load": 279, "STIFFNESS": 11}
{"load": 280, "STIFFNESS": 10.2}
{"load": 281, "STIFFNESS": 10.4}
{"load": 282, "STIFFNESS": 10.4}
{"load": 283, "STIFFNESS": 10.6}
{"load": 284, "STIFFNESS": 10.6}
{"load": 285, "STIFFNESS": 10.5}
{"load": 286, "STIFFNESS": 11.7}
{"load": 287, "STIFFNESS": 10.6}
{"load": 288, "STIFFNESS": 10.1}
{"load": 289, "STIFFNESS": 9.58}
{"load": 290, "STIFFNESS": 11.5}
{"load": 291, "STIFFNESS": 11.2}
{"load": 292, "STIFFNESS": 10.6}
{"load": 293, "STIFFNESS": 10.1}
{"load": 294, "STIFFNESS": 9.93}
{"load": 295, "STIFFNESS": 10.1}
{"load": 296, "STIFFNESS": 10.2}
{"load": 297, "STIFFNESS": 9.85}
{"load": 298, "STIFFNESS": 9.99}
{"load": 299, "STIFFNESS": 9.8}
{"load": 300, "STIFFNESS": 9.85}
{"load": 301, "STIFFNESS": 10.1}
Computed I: 1.0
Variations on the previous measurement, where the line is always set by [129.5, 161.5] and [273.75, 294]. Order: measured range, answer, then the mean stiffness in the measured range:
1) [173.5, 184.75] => -2.5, 10.7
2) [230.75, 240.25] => -2.0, 11.9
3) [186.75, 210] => -4.3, 10.7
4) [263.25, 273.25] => -1.9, 12.3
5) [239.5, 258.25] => -3.1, 11.7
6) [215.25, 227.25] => -2.8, 11.7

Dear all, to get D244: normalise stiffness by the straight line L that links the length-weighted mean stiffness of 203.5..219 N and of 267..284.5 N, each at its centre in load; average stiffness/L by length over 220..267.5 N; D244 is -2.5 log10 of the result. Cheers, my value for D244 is -0.09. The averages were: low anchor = 10.6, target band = 11.9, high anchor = 11.4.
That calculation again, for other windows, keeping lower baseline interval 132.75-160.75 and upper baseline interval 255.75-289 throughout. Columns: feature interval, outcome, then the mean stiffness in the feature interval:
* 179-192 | -0.18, 10.8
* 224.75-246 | -0.13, 11.8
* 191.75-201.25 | -0.17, 11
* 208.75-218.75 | -0.08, 10.7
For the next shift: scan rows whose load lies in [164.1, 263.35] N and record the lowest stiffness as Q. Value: 8.52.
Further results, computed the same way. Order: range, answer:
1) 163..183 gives 8.12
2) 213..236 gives 10.4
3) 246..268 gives 10.8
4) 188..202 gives 10.3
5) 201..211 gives 9.97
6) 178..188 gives 10.2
